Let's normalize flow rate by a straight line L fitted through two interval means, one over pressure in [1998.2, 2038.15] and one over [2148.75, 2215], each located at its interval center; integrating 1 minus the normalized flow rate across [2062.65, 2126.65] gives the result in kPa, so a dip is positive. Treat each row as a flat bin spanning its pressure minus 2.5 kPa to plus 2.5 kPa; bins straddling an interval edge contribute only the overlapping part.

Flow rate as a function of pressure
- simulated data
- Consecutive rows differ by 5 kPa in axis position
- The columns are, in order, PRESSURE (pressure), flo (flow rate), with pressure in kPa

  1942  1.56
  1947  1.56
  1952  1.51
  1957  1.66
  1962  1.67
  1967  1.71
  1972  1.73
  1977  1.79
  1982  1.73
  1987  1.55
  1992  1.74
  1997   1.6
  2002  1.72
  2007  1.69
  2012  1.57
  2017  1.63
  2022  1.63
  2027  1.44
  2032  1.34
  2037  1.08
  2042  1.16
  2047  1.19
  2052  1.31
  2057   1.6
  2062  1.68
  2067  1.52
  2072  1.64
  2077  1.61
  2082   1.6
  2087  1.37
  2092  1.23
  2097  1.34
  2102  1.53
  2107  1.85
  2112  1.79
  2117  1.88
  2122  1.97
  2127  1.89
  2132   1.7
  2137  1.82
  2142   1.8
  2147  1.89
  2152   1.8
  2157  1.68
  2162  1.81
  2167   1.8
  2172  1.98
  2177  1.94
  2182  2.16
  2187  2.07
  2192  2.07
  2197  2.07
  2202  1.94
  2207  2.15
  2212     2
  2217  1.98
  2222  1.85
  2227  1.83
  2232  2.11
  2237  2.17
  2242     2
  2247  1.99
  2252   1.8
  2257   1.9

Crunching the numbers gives 4.1 kPa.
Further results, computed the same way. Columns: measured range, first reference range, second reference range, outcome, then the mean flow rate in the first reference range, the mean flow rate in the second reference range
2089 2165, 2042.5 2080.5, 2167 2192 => 2.3 kPa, 1.49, 2.02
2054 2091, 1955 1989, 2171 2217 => 5.9 kPa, 1.69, 2.04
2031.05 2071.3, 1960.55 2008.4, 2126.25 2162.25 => 8.4 kPa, 1.69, 1.79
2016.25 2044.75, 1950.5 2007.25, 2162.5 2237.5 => 6.3 kPa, 1.68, 2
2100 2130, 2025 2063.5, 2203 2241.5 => -4.0 kPa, 1.34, 2.01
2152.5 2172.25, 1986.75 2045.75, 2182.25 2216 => 1.5 kPa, 1.5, 2.05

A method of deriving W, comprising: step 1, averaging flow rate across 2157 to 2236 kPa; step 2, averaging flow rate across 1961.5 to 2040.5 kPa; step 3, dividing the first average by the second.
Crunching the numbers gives 1.2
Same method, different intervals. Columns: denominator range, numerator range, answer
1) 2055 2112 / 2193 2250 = 1.29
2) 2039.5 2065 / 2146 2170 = 1.29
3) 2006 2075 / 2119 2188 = 1.29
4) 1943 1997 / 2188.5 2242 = 1.22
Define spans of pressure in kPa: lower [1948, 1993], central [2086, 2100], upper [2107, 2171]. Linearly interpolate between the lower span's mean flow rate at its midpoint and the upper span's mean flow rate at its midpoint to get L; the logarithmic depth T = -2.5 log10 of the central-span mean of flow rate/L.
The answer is 0.33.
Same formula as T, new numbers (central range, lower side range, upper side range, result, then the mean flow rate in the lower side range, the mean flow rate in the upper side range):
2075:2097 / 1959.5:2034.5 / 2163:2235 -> 0.24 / 1.64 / 1.99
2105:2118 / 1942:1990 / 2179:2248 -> 0.02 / 1.65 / 2.03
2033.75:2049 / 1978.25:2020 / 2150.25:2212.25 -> 0.44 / 1.66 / 1.96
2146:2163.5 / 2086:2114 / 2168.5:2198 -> 0.04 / 1.52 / 2.04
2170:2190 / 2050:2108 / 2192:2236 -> -0.09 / 1.52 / 2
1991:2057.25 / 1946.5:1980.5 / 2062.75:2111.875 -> 0.10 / 1.67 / 1.54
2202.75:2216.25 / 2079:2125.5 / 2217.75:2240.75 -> -0.06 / 1.62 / 1.99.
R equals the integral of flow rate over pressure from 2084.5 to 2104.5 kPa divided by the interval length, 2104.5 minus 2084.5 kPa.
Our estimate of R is 1.37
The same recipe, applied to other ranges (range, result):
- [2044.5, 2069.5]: 1.46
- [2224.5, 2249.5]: 2.02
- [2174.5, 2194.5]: 2.06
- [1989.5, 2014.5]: 1.66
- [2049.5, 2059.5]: 1.46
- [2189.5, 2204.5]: 2.03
